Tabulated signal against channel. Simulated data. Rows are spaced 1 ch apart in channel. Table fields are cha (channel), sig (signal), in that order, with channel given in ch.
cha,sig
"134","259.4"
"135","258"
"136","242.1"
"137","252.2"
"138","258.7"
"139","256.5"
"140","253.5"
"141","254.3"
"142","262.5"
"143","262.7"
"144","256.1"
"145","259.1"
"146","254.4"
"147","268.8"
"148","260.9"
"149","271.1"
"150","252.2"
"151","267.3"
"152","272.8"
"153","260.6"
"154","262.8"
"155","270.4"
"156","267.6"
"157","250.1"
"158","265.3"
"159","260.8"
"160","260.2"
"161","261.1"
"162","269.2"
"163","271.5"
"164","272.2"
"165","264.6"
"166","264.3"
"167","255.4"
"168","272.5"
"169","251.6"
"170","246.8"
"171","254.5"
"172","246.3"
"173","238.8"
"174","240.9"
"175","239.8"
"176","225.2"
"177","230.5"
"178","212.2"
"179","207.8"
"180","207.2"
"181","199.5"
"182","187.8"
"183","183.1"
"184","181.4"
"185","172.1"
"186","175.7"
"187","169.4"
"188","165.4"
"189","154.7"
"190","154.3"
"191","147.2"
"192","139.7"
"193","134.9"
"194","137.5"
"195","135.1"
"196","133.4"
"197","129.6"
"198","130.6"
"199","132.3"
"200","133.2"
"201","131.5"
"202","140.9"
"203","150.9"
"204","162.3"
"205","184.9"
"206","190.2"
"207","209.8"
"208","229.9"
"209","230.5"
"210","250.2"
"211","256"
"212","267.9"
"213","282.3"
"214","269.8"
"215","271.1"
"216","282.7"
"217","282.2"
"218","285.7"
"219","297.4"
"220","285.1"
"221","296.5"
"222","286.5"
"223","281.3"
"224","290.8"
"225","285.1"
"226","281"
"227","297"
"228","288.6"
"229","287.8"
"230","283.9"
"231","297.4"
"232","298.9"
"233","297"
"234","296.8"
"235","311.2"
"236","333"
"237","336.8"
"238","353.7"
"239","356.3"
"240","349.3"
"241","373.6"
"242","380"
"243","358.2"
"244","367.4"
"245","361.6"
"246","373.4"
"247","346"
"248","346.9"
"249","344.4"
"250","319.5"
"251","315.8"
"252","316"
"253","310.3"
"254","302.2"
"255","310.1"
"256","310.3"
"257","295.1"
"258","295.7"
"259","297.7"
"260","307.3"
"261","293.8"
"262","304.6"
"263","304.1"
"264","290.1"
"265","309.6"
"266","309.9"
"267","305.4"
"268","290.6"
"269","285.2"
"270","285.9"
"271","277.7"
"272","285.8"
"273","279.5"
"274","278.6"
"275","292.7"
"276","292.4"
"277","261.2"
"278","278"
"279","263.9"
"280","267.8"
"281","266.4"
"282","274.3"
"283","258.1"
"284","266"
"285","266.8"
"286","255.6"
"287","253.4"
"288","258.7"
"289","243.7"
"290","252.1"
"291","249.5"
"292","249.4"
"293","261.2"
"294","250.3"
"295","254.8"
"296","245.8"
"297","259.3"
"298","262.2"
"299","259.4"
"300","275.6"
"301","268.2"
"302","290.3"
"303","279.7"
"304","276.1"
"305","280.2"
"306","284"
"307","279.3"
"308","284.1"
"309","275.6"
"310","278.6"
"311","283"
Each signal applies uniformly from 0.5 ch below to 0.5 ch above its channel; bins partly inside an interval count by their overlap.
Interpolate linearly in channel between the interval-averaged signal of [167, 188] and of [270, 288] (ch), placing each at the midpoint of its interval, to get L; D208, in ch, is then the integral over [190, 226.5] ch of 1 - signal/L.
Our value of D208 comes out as 3.2 ch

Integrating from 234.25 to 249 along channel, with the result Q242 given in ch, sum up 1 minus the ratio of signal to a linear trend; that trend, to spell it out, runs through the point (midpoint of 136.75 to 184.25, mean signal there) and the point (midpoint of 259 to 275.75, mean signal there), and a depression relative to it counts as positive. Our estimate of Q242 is -3.59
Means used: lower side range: 249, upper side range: 294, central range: 352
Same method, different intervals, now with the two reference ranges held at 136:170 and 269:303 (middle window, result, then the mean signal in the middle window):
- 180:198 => 7.1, 159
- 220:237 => -2.0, 296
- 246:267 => -3.7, 313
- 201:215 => 2.5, 216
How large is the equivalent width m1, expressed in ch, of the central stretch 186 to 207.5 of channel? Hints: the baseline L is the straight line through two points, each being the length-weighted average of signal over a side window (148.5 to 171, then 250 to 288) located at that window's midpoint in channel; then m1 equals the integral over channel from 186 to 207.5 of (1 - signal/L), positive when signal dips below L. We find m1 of 9.5 ch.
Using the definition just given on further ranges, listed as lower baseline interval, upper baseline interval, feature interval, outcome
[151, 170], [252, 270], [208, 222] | 0.57 ch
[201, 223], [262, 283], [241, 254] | -3.78 ch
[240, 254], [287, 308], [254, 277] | 1.51 ch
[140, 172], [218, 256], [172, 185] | 3.03 ch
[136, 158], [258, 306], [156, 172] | 0.07 ch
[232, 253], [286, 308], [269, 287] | 1.06 ch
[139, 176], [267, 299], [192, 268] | -2.79 ch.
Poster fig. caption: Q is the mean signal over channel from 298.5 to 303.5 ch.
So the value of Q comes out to 275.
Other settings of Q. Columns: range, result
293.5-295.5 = 253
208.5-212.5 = 251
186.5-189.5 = 163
